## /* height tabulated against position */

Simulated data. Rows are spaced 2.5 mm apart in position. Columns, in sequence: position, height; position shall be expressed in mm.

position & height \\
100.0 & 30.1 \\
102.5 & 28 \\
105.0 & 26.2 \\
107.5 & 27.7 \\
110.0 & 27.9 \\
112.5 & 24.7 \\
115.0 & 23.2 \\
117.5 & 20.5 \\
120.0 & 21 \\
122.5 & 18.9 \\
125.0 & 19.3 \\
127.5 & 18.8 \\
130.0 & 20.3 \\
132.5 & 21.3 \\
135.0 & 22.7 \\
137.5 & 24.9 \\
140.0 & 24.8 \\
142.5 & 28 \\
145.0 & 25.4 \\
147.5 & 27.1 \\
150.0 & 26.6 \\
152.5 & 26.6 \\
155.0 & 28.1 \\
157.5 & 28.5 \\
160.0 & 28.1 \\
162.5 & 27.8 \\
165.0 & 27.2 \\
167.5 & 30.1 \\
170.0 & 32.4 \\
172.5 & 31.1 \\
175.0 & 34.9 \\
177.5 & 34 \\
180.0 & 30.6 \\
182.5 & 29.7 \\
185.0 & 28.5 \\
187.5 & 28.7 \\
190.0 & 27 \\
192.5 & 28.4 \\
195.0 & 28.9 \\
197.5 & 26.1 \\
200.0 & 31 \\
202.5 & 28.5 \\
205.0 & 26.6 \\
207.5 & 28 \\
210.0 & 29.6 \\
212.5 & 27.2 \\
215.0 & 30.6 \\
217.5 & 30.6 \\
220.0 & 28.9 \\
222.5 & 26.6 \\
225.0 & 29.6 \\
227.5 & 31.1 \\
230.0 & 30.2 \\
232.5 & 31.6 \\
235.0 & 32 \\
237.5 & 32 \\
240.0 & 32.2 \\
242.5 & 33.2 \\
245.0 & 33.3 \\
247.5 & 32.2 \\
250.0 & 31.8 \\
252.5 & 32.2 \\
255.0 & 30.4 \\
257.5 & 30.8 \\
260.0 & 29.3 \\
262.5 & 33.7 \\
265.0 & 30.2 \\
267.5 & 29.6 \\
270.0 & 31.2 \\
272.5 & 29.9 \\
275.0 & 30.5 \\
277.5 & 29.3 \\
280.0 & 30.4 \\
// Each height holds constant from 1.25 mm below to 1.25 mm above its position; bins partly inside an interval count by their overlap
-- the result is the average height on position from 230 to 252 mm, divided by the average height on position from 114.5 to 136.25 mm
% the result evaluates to 1.6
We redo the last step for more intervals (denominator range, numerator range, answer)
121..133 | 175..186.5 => 1.58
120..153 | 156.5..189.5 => 1.29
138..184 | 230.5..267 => 1.10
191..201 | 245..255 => 1.12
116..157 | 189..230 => 1.22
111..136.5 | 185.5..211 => 1.34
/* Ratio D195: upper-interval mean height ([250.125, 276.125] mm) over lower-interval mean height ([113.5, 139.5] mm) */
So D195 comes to 1.5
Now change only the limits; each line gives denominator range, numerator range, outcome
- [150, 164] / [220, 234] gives 1.07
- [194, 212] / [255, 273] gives 1.08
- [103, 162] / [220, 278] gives 1.27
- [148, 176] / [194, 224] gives 0.98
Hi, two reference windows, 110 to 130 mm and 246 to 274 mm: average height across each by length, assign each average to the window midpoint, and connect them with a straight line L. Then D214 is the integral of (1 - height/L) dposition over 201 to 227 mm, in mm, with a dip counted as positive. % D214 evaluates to -0.8 mm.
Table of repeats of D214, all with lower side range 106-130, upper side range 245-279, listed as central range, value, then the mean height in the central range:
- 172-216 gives -4.2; 29.4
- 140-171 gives -4.0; 27.8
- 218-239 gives -1.0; 30.3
